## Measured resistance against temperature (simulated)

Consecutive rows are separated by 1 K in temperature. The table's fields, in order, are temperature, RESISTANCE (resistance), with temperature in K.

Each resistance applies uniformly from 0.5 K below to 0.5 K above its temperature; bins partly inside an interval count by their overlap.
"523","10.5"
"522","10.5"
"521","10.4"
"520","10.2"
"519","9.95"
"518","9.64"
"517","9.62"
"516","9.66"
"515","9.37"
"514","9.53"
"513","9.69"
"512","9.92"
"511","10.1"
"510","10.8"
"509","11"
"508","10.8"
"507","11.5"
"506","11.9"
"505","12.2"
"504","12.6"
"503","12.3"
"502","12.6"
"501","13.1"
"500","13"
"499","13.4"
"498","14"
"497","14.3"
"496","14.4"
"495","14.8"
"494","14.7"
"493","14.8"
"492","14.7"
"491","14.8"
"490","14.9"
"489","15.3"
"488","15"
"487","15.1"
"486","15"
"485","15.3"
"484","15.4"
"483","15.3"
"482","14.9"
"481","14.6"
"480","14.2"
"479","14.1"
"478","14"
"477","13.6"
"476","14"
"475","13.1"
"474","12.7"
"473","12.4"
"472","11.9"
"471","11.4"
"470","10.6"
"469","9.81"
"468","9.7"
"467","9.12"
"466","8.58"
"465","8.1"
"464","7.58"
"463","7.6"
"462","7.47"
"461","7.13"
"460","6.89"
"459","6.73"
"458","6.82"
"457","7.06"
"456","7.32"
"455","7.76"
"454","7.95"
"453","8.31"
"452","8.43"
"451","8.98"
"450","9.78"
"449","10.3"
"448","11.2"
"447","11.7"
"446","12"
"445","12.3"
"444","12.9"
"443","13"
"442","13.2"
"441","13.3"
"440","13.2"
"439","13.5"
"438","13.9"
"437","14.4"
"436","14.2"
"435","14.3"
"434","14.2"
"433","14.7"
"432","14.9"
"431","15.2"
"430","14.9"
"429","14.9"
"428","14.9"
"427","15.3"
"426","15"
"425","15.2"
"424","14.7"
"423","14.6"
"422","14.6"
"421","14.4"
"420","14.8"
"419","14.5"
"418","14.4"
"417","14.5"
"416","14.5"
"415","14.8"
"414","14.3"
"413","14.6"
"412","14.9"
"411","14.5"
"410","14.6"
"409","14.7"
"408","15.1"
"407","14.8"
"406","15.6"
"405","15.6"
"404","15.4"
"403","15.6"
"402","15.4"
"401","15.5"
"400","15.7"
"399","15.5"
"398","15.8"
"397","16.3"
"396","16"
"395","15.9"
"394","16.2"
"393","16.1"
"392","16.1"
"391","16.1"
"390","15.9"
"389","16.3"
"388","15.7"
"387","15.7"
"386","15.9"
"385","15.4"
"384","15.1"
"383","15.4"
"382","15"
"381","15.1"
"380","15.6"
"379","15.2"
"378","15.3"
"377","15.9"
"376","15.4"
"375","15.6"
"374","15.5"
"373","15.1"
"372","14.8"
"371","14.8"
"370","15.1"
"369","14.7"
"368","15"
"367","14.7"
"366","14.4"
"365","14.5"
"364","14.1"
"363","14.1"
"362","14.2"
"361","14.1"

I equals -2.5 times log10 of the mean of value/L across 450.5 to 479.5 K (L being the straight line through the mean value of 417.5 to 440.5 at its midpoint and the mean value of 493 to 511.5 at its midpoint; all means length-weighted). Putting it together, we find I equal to 0.37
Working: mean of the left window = 14.6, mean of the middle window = 9.63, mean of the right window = 12.7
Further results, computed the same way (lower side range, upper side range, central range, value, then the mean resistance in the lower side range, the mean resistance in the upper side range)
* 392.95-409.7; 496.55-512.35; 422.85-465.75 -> 0.232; 15.6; 12.1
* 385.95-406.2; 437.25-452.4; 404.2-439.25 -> -0.074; 15.8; 11.9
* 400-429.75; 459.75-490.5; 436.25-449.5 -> 0.075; 14.9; 12.1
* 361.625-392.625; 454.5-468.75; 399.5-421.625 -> -0.214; 15.2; 7.74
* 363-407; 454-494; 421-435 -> -0.093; 15.4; 11.7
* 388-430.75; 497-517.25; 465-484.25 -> 0.018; 15.2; 11.4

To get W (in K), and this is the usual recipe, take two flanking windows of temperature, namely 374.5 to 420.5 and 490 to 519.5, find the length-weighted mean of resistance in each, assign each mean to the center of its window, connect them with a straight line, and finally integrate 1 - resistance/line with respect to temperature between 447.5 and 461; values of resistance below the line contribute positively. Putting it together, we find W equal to 5.4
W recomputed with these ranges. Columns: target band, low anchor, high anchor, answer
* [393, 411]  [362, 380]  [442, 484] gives -2.68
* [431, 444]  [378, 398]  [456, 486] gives -0.98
